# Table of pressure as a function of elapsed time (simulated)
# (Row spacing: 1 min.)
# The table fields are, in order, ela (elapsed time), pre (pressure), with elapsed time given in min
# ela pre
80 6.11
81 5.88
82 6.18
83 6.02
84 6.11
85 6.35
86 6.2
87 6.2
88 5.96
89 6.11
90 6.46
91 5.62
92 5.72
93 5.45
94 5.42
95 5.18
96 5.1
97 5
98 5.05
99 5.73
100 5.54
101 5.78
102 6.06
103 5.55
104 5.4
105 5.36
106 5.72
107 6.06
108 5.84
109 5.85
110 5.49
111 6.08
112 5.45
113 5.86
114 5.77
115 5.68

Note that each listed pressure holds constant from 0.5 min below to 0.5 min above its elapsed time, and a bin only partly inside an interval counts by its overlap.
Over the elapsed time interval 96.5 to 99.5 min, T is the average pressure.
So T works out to 5.26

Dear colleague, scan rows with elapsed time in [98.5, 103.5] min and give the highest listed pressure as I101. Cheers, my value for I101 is 6.06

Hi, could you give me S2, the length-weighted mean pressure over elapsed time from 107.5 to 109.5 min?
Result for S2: 5.84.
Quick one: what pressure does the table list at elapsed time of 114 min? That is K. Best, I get 5.77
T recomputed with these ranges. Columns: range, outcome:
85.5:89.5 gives 6.12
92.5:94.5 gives 5.44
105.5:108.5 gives 5.87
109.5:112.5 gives 5.67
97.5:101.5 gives 5.53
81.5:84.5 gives 6.1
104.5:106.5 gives 5.54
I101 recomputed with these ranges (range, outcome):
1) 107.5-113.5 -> 6.08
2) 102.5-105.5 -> 5.55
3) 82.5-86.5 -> 6.35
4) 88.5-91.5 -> 6.46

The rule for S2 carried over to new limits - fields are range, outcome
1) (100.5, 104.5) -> 5.7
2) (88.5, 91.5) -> 6.06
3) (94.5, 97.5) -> 5.09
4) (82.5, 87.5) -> 6.18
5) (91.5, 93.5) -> 5.58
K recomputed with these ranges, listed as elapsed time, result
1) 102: 6.06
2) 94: 5.42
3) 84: 6.11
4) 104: 5.4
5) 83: 6.02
